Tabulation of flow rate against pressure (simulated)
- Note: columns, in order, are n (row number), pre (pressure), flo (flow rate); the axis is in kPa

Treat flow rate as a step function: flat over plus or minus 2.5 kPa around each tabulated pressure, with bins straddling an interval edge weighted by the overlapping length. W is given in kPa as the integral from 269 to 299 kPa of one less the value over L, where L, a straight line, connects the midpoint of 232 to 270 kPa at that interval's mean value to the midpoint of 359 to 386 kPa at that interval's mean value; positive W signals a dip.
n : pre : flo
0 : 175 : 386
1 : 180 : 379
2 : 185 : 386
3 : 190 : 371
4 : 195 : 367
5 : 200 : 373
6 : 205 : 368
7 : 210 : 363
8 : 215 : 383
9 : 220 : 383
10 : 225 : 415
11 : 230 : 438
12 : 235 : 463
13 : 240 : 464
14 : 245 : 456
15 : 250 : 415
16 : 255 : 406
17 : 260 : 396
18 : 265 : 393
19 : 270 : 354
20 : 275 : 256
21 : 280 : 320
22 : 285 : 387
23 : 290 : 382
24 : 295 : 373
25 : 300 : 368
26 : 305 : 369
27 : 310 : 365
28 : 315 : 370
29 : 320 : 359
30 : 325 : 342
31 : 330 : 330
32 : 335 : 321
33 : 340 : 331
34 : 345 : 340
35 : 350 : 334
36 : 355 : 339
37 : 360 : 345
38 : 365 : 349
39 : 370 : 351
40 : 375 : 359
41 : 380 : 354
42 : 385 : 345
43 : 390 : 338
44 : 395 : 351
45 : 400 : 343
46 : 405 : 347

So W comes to 4.2 kPa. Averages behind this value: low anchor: 423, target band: 346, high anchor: 351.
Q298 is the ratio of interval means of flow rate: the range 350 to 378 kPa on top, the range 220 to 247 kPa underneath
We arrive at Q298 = 0.8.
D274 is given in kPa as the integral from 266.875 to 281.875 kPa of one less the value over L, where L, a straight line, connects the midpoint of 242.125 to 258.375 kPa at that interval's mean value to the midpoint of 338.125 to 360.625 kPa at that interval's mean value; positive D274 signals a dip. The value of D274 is 3.4 kPa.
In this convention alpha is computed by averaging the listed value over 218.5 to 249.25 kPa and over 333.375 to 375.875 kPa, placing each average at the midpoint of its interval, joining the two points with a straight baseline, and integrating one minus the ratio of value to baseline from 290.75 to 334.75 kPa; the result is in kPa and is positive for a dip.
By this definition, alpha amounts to 1.86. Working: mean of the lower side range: 437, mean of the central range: 358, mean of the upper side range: 341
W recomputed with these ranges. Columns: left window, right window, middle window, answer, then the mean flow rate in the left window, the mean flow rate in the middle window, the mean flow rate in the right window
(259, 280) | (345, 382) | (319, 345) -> 0.7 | 343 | 336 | 347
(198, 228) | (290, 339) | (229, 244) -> -3.2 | 382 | 457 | 356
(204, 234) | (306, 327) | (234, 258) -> -3.2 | 396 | 438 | 360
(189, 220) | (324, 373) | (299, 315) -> -0.9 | 372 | 368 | 338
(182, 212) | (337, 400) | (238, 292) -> -3.4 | 372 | 384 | 344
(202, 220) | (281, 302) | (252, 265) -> -0.9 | 373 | 400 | 374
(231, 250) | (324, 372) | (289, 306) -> 0.8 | 453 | 373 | 338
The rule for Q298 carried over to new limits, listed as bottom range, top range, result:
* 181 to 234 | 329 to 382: 0.88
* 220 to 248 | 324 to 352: 0.75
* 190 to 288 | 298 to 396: 0.89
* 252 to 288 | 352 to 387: 0.97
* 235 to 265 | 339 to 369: 0.80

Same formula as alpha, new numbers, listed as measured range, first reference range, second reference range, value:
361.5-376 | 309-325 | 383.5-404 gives -0.08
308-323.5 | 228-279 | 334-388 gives 0.19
